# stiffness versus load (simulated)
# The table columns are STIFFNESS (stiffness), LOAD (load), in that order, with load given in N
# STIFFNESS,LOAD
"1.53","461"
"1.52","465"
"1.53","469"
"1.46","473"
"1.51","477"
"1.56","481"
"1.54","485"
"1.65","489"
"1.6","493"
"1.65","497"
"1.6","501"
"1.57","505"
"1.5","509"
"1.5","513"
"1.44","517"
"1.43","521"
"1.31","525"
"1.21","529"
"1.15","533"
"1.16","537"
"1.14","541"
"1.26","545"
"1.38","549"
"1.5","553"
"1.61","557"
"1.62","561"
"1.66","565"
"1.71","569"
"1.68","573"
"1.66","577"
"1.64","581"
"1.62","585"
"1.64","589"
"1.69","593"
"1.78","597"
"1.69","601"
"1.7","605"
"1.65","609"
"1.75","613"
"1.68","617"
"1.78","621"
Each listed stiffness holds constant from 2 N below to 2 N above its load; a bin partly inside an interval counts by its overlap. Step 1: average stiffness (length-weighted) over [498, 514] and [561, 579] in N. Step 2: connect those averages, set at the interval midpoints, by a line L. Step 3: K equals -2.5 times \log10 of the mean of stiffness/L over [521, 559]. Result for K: 0.23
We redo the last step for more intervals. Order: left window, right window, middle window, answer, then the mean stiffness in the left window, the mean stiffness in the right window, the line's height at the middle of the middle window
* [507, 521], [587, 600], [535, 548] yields 0.28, 1.47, 1.7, 1.55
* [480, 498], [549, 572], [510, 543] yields 0.23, 1.6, 1.6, 1.6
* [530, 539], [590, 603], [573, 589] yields -0.05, 1.16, 1.71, 1.58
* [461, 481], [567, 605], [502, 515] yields 0.03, 1.51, 1.68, 1.57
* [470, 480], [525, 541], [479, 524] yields -0.14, 1.5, 1.19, 1.36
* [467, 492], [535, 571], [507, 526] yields 0.04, 1.54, 1.45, 1.5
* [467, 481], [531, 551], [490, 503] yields -0.15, 1.51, 1.22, 1.41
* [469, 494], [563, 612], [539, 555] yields 0.23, 1.55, 1.68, 1.63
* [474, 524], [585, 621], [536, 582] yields 0.09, 1.54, 1.7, 1.63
